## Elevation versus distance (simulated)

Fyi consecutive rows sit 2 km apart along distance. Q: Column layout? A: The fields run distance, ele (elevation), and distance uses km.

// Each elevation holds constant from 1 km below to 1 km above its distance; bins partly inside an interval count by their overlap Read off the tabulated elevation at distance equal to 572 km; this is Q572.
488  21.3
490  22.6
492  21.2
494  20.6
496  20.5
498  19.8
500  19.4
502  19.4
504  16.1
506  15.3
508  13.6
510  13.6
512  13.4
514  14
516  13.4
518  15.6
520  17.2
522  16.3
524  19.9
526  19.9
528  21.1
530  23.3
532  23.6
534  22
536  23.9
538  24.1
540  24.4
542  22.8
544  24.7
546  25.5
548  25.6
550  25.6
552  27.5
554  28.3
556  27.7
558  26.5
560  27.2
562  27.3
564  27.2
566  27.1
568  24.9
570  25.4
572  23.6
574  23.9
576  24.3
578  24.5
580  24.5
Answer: 23.6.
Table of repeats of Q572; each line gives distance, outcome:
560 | 27.2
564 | 27.2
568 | 24.9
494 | 20.6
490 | 22.6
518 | 15.6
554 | 28.3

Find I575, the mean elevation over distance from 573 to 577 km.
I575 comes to 24.1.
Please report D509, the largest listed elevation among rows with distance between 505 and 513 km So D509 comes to 15.3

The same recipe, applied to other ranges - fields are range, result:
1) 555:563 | 27.7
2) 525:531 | 23.3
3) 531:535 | 23.6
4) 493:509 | 20.6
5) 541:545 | 24.7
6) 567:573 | 25.4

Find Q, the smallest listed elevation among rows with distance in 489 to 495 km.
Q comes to 20.6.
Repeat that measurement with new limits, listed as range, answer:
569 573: 23.6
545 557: 25.5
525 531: 19.9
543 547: 24.7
